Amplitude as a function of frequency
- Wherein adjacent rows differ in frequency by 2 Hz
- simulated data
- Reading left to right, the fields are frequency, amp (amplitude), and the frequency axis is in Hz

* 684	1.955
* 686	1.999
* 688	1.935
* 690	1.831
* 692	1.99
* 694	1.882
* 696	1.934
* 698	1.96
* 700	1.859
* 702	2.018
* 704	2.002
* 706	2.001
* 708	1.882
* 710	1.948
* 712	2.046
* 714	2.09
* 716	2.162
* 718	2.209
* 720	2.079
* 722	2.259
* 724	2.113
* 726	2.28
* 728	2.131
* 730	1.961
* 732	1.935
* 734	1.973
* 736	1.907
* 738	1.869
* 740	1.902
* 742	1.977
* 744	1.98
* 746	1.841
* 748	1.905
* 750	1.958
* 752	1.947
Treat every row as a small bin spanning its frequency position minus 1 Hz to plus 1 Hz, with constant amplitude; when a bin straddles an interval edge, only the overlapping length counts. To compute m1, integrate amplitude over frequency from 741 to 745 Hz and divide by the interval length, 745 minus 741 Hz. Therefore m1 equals 1.98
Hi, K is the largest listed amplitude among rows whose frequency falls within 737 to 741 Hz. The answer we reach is 1.902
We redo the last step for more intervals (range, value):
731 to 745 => 1.98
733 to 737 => 1.973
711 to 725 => 2.259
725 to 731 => 2.28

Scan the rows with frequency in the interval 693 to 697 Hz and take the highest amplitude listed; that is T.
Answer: 1.934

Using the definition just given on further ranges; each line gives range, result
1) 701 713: 2.046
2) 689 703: 2.018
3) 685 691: 1.999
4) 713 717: 2.162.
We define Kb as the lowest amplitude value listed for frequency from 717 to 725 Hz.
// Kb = 2.079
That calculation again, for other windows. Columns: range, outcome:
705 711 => 1.882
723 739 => 1.869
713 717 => 2.09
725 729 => 2.131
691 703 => 1.859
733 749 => 1.841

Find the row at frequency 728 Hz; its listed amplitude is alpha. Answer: 2.131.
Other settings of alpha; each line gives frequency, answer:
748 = 1.905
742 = 1.977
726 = 2.28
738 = 1.869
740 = 1.902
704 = 2.002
